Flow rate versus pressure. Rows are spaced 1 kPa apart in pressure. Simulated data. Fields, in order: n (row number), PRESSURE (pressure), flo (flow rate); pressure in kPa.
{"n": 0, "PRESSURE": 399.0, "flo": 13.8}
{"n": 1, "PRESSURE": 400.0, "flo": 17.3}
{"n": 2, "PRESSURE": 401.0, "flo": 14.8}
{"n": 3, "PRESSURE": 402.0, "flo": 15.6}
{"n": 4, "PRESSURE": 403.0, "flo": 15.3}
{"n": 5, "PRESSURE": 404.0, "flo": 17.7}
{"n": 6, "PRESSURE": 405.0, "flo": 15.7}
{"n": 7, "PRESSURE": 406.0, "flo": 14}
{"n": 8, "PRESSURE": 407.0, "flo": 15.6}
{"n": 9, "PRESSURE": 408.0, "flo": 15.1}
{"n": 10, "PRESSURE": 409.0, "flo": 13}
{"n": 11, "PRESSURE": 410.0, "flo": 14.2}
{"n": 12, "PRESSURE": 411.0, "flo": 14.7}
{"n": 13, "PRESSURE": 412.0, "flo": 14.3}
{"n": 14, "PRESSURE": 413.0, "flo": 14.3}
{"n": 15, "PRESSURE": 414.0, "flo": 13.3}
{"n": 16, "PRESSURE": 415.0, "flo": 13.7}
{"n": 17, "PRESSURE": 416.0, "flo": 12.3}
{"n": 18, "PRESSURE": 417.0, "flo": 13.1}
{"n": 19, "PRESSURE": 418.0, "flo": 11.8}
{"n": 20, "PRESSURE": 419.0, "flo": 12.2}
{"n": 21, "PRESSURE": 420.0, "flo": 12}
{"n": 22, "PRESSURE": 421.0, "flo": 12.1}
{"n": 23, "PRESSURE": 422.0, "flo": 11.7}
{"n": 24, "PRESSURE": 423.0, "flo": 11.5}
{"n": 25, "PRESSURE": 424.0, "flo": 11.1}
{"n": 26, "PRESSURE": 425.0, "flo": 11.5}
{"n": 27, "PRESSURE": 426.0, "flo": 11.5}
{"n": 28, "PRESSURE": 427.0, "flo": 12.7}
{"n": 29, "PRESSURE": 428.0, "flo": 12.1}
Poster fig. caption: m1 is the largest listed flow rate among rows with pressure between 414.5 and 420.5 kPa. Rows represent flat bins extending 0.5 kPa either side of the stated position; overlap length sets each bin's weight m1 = 13.7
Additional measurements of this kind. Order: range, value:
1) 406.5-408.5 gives 15.6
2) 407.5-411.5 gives 15.1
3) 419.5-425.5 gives 12.1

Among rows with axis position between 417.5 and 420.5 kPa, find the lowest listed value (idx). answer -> 11.8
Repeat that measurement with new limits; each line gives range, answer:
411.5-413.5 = 14.3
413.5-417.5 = 12.3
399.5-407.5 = 14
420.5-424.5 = 11.1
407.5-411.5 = 13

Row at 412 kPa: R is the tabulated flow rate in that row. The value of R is 14.3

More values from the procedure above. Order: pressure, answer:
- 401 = 14.8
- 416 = 12.3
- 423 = 11.5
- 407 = 15.6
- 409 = 13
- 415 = 13.7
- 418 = 11.8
